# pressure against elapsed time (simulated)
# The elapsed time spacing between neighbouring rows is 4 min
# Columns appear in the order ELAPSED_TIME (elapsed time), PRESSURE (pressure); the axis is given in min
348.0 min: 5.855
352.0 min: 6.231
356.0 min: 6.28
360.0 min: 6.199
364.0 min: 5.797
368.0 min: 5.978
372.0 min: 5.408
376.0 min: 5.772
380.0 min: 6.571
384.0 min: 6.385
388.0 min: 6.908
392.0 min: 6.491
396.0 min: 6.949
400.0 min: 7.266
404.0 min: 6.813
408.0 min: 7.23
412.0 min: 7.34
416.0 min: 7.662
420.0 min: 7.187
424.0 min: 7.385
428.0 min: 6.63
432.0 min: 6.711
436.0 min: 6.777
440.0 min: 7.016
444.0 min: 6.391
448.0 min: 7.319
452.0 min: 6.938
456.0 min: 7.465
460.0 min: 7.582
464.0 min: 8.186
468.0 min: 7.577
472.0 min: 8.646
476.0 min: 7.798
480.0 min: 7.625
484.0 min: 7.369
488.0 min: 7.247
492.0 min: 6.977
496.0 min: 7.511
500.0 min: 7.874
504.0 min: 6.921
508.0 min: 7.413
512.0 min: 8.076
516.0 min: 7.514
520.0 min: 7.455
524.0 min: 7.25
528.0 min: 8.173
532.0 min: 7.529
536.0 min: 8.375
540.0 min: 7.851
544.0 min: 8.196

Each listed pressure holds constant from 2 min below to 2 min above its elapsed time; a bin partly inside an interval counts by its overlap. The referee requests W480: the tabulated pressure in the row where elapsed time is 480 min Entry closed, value 7.625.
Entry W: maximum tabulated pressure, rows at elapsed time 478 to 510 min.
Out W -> 7.874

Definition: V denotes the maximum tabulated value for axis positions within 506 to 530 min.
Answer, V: 8.173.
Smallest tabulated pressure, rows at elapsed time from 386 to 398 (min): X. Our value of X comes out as 6.491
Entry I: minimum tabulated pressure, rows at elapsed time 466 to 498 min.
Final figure 6.977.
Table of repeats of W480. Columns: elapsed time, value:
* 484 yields 7.369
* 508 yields 7.413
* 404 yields 6.813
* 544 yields 8.196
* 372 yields 5.408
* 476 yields 7.798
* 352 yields 6.231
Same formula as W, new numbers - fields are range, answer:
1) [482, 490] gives 7.369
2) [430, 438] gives 6.777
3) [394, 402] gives 7.266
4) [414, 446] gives 7.662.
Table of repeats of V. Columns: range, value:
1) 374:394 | 6.908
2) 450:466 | 8.186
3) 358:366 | 6.199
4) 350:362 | 6.28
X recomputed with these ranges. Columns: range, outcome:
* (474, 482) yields 7.625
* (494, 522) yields 6.921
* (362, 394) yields 5.408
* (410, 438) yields 6.63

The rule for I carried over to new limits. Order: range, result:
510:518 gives 7.514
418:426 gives 7.187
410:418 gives 7.34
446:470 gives 6.938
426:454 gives 6.391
